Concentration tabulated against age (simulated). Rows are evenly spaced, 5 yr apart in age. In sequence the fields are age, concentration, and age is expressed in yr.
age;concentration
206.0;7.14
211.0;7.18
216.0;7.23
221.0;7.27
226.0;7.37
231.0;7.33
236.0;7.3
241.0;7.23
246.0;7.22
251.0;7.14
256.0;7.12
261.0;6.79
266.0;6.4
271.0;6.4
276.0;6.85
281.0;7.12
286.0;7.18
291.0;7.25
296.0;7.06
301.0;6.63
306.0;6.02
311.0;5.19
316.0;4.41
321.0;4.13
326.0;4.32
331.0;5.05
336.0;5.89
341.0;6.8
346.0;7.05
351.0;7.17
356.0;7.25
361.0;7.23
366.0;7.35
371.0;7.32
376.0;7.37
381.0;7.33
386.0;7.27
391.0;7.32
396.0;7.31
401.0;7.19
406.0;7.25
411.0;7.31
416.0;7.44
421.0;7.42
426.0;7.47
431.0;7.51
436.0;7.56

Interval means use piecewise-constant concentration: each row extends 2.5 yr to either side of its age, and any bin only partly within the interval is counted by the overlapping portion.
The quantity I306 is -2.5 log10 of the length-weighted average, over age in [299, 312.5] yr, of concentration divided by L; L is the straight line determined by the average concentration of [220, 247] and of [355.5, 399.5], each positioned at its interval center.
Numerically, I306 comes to 0.217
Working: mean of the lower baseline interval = 7.29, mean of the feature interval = 5.98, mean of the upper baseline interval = 7.31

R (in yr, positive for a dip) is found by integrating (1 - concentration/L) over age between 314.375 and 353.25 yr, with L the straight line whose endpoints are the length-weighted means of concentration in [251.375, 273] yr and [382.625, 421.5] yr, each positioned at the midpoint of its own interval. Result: 7.8 yr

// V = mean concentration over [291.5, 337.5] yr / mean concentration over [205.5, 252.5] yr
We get 0.76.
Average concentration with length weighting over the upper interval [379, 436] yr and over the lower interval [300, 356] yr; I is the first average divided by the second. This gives 1.28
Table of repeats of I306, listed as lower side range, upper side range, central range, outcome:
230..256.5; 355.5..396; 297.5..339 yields 0.350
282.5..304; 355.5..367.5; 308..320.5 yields 0.437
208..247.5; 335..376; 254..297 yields 0.045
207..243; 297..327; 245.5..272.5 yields -0.057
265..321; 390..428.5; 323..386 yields 0.030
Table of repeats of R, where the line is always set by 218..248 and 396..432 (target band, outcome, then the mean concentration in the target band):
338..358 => 0.8 yr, 7.03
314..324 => 4.2 yr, 4.27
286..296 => 0.2 yr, 7.18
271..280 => 0.7 yr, 6.77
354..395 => 0.2 yr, 7.31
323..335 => 4.1 yr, 4.81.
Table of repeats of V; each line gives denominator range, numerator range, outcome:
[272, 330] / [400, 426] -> 1.22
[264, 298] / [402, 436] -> 1.07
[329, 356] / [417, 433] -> 1.15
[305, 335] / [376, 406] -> 1.50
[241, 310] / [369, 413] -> 1.07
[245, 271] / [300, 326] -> 0.74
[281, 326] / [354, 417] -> 1.23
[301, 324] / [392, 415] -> 1.43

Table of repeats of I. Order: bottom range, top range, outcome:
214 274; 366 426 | 1.04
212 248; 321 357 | 0.83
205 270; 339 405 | 1.02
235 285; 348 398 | 1.05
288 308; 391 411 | 1.07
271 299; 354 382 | 1.04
